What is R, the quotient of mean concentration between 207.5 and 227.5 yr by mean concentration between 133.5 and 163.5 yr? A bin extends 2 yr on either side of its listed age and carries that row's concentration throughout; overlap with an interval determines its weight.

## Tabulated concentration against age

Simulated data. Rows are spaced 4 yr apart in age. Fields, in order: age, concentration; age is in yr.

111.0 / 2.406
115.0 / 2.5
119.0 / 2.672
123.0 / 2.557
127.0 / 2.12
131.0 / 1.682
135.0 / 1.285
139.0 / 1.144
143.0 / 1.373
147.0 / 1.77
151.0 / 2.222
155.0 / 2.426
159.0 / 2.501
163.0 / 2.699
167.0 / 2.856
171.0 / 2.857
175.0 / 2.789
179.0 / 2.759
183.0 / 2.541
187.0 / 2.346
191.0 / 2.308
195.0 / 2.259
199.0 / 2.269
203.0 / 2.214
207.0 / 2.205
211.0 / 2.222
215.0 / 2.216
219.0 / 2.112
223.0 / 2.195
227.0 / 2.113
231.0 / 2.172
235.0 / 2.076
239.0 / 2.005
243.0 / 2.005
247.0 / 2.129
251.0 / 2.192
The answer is 1.1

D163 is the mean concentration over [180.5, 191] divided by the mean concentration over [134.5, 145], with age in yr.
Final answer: 1.92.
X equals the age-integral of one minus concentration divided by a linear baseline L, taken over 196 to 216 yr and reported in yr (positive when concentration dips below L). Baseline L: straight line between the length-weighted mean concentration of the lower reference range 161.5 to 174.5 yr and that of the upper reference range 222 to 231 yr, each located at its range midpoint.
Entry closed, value 1.29 yr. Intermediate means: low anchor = 2.81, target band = 2.23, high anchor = 2.15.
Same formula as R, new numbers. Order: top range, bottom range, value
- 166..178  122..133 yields 1.36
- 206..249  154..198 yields 0.83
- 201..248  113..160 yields 1.06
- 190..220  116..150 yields 1.20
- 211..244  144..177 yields 0.86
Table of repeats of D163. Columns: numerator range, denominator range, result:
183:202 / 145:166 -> 0.99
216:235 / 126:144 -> 1.43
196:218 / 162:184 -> 0.80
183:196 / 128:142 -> 1.65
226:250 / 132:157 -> 1.23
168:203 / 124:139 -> 1.49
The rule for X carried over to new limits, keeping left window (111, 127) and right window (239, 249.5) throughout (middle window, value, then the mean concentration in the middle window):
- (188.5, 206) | -0.3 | 2.26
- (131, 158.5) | 7.5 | 1.75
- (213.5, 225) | -0.1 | 2.17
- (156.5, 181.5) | -4.4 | 2.73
